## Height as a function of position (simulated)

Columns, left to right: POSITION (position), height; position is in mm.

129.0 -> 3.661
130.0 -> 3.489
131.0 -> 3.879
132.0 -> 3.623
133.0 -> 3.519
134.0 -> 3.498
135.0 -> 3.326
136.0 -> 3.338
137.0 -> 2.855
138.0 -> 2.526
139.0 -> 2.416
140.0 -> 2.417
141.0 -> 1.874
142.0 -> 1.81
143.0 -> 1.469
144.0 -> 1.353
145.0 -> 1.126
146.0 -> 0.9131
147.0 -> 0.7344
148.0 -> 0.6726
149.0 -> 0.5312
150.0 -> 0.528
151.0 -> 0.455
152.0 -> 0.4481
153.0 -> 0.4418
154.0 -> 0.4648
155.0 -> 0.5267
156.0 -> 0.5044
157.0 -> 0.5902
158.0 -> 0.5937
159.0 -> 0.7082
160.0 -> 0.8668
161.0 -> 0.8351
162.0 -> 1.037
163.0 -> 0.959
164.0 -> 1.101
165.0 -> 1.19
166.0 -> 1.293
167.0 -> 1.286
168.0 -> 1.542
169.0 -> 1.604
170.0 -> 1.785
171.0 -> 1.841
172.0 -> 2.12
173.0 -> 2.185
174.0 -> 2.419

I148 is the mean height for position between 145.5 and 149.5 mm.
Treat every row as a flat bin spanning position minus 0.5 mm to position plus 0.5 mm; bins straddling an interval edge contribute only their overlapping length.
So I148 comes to 0.713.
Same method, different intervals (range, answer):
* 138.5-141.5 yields 2.24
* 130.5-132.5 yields 3.75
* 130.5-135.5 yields 3.57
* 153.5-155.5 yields 0.496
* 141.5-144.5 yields 1.54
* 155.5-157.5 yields 0.547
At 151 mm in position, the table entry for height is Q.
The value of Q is 0.455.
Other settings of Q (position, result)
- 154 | 0.4648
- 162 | 1.037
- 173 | 2.185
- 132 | 3.623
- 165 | 1.19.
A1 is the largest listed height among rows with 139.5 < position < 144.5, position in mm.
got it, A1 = 2.417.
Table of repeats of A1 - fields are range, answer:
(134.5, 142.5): 3.338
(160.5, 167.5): 1.293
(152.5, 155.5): 0.5267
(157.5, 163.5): 1.037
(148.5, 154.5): 0.5312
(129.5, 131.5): 3.879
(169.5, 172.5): 2.12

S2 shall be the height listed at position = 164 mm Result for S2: 1.101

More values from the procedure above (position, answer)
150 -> 0.528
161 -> 0.8351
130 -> 3.489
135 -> 3.326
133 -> 3.519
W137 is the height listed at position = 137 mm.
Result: 2.855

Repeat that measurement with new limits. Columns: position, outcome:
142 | 1.81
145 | 1.126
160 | 0.8668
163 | 0.959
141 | 1.874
